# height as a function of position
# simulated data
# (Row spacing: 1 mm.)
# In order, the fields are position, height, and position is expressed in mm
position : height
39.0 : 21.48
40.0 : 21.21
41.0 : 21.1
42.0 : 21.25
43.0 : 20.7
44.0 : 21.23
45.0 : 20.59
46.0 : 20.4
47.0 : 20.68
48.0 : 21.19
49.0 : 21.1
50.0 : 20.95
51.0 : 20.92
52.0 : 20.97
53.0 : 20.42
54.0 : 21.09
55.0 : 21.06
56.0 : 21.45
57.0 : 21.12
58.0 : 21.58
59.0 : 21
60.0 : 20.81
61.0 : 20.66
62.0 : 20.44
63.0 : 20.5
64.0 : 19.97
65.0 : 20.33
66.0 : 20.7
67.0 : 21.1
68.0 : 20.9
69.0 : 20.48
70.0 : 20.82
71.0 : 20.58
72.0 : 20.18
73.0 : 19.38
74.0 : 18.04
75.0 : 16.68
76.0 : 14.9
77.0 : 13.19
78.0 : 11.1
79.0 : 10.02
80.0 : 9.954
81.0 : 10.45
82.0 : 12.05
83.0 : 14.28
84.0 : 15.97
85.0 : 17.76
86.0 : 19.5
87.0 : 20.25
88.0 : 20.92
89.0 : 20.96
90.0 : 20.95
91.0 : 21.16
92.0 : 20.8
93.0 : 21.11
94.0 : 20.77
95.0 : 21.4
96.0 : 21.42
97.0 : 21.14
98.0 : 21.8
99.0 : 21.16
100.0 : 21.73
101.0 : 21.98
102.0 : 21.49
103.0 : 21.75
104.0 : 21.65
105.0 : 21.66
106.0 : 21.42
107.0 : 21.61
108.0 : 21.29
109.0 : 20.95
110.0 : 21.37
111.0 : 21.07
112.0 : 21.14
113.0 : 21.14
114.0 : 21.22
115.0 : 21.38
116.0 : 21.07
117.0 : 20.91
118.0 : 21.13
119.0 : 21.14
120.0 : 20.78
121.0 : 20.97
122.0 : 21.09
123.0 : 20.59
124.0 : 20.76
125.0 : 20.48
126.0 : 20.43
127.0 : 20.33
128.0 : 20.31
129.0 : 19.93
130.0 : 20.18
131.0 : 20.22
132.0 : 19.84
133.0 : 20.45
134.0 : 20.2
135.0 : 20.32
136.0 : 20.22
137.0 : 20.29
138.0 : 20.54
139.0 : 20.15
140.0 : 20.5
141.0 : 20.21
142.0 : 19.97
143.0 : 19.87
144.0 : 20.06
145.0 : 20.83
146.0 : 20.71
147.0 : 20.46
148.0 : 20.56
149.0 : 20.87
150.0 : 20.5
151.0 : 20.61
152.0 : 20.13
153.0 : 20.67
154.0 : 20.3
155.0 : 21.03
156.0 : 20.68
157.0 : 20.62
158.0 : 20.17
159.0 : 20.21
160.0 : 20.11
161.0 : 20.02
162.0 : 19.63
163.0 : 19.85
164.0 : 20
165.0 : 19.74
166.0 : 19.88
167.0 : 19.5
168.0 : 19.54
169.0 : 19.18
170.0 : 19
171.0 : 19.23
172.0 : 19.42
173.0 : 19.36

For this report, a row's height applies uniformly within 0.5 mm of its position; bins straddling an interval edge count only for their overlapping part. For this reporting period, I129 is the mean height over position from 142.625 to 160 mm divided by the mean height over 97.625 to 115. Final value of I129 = 0.96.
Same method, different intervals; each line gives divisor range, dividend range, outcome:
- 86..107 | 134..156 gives 0.96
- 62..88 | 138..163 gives 1.18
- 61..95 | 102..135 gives 1.15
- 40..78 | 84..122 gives 1.04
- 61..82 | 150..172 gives 1.15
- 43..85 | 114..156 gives 1.09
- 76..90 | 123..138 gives 1.33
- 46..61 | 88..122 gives 1.01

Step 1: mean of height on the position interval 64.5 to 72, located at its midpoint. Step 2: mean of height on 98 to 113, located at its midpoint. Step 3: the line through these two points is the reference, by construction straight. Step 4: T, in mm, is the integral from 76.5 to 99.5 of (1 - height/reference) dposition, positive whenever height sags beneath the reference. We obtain 3.7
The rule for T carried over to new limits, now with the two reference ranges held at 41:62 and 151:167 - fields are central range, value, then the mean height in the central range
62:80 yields 2.4 mm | 18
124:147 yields 0.1 mm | 20.3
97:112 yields -0.7 mm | 21.5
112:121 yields -0.3 mm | 21.1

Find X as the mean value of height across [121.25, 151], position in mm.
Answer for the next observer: 20.4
